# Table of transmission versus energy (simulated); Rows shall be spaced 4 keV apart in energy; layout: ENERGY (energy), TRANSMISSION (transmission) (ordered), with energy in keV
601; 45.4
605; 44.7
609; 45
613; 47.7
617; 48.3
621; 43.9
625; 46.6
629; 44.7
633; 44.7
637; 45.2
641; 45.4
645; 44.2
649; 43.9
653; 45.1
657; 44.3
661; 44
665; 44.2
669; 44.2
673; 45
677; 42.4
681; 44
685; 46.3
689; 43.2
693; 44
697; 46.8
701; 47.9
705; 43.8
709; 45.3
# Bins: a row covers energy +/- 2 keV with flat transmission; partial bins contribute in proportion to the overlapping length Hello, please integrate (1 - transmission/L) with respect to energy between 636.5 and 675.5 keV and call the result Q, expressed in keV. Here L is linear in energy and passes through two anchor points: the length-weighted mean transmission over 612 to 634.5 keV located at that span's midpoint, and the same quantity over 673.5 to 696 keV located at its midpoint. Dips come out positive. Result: 0.4 keV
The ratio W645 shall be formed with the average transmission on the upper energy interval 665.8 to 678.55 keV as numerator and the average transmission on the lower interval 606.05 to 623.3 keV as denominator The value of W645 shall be 0.95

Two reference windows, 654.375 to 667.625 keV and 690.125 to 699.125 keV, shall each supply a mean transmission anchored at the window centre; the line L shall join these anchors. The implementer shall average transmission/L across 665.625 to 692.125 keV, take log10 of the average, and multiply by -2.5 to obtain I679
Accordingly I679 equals 0.014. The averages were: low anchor 44.2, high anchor 45.2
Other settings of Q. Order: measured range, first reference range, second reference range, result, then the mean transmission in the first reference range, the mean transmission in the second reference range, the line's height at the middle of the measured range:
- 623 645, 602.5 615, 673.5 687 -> 0.02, 45.8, 44.3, 45.3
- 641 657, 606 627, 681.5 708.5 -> 0.46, 46.2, 45.3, 45.8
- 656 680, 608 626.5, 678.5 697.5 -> 0.60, 46.4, 44.6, 45.1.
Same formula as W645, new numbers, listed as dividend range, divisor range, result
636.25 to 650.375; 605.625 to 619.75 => 0.96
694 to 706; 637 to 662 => 1.04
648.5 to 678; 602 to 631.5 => 0.97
